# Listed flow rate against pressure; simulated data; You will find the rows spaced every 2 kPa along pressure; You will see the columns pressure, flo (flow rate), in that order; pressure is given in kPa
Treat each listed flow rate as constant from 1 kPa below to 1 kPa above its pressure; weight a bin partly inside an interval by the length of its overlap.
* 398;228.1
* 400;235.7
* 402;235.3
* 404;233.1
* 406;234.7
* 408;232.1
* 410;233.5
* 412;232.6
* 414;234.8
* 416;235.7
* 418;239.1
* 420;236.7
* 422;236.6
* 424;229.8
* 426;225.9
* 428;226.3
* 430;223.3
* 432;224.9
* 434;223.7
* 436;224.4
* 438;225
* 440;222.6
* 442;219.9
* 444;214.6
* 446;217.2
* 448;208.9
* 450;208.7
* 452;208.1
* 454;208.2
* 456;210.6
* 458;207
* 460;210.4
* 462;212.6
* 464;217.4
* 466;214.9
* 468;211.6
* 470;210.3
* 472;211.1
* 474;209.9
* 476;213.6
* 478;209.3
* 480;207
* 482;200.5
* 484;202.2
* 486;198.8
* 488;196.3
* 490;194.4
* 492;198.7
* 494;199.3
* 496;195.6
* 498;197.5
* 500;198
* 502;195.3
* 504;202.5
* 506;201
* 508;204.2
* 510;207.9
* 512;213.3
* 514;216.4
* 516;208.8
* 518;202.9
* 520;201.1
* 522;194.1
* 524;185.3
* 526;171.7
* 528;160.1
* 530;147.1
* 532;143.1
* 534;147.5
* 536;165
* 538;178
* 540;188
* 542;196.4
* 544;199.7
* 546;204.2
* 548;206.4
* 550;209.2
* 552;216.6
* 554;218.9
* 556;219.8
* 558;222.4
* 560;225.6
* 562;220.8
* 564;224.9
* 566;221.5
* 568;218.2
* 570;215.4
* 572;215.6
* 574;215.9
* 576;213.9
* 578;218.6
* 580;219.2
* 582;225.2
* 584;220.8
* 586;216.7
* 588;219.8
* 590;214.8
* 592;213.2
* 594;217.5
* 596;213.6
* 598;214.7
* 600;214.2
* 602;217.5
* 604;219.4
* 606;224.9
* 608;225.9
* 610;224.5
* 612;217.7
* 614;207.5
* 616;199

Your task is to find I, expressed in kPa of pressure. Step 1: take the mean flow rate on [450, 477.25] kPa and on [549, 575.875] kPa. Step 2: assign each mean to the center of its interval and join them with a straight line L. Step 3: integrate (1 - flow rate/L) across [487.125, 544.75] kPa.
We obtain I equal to 6.7 kPa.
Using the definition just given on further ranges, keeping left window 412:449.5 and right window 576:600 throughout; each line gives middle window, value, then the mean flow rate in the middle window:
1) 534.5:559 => 2.08 kPa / 201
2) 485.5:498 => 1.43 kPa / 197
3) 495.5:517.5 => 1.78 kPa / 204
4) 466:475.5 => 0.53 kPa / 211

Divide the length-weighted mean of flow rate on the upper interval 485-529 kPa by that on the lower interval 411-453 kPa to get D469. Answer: 0.88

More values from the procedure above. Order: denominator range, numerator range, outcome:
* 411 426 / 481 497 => 0.85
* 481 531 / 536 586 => 1.08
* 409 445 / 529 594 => 0.90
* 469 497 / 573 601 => 1.07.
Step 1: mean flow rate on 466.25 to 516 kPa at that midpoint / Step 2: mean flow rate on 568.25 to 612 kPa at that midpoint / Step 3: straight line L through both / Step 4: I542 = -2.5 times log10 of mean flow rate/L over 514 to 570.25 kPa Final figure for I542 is 0.08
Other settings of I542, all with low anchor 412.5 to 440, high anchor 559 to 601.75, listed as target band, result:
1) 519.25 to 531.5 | 0.26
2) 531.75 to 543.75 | 0.27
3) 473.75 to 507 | 0.12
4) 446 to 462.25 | 0.09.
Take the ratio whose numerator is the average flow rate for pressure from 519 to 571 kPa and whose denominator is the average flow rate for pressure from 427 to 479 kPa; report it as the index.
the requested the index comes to 0.91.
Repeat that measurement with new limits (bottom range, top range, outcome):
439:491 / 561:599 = 1.04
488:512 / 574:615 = 1.09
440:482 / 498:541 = 0.89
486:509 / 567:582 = 1.09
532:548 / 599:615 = 1.21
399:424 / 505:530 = 0.83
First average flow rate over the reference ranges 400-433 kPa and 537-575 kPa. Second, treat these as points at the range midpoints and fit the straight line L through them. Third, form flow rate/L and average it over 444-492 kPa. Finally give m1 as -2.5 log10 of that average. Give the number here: 0.08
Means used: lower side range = 232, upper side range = 211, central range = 208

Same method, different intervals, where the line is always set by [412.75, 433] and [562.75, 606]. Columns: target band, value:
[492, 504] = 0.14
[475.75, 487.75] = 0.11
